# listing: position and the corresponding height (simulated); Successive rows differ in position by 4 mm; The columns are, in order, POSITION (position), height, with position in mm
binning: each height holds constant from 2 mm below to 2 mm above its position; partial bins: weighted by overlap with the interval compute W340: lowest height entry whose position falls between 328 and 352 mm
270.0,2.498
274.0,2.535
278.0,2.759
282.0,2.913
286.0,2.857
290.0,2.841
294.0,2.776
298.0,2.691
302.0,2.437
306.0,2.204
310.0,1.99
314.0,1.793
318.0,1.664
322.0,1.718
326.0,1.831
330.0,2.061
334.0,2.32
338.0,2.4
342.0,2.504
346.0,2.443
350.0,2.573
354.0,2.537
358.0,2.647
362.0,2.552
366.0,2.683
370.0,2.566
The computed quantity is 2.061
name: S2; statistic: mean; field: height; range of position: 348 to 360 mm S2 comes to 2.59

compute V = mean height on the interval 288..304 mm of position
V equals 2.69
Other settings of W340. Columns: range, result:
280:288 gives 2.857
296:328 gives 1.664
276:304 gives 2.437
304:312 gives 1.99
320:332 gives 1.718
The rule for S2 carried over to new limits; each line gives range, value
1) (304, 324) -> 1.87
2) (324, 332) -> 1.95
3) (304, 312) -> 2.1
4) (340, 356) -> 2.51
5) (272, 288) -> 2.77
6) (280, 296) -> 2.85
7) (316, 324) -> 1.69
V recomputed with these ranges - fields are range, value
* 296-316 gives 2.22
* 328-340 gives 2.26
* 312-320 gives 1.73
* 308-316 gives 1.89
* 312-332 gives 1.81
